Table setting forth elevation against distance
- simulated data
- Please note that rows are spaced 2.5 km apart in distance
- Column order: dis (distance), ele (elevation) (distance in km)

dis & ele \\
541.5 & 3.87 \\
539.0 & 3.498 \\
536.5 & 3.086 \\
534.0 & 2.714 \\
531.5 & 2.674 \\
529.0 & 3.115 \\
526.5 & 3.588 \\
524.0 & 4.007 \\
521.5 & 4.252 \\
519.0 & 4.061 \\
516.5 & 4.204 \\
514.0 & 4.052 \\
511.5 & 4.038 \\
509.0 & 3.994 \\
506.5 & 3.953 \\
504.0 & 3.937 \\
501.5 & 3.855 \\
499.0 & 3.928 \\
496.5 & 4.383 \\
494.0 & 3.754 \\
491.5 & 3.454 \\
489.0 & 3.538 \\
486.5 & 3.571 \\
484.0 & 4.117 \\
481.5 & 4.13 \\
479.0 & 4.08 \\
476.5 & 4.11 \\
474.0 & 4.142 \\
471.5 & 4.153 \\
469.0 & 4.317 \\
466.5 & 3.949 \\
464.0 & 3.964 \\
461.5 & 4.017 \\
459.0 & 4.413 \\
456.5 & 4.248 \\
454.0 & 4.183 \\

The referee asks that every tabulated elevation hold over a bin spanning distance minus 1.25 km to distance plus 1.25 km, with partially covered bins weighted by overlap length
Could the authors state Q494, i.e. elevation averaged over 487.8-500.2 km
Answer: 3.81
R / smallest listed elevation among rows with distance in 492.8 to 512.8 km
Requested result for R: 3.754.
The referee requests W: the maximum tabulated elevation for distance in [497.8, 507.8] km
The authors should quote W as 3.953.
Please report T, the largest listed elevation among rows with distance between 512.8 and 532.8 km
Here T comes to 4.252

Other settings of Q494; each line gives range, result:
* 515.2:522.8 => 4.17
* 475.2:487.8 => 4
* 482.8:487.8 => 3.84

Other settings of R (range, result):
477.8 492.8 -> 3.454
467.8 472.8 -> 4.153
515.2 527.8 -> 3.588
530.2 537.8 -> 2.674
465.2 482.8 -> 3.949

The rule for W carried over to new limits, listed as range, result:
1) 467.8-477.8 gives 4.317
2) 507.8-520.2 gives 4.204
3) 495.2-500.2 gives 4.383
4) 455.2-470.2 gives 4.413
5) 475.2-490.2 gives 4.13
